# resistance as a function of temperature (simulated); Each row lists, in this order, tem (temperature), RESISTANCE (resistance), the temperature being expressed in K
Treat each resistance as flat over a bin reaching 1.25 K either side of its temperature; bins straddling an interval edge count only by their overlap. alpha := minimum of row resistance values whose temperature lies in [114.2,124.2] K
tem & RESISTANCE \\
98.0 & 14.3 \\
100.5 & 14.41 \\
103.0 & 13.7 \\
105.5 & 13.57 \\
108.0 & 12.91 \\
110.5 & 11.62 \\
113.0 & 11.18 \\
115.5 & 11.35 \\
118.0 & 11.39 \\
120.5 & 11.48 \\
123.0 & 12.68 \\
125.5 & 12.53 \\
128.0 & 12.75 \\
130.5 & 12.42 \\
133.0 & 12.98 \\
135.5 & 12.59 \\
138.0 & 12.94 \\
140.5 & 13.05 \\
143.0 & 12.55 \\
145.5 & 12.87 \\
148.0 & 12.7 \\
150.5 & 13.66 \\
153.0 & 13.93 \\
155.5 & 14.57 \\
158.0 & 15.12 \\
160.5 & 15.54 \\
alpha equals 11.35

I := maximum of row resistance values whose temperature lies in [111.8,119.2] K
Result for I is 11.39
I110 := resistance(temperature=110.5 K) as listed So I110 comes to 11.62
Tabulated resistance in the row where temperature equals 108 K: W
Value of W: 12.91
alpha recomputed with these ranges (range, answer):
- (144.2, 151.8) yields 12.7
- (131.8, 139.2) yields 12.59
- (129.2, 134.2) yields 12.42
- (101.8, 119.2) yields 11.18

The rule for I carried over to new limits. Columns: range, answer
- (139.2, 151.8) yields 13.66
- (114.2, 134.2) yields 12.98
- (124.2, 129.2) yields 12.75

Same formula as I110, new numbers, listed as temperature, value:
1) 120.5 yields 11.48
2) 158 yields 15.12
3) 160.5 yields 15.54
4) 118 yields 11.39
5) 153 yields 13.93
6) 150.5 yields 13.66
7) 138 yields 12.94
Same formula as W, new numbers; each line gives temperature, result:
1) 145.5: 12.87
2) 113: 11.18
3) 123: 12.68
